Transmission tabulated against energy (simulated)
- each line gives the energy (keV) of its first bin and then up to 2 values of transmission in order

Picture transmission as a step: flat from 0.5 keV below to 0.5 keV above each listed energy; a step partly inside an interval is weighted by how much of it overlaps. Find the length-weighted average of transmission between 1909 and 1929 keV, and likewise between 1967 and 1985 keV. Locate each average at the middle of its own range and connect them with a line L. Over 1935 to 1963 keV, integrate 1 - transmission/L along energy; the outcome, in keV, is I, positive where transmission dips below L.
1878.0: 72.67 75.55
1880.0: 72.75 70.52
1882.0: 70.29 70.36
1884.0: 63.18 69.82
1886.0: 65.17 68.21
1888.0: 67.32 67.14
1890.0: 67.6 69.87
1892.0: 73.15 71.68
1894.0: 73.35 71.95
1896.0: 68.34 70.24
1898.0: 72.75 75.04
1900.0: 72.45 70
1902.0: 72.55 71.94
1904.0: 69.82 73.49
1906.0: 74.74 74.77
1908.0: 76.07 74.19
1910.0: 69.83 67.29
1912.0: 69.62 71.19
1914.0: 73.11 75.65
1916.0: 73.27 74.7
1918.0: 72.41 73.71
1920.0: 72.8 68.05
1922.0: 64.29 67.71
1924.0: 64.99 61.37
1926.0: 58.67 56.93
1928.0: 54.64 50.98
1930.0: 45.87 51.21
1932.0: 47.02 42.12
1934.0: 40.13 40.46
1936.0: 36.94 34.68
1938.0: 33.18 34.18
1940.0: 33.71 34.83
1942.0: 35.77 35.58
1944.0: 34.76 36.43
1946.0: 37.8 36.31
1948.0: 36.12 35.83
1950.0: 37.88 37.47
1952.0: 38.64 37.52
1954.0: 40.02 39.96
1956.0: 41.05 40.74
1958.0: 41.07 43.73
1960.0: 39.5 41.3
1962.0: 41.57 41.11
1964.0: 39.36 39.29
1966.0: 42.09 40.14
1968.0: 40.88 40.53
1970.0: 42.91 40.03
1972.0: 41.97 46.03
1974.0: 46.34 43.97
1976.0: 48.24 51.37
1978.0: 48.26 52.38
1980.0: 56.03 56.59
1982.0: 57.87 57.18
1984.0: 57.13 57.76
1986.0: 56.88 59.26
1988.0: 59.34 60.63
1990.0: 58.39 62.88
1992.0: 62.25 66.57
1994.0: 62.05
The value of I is 9.6 keV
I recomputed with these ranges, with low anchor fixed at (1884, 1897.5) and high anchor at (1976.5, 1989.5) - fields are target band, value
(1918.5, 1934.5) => 1.69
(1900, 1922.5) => -1.90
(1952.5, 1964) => 3.67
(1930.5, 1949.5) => 7.50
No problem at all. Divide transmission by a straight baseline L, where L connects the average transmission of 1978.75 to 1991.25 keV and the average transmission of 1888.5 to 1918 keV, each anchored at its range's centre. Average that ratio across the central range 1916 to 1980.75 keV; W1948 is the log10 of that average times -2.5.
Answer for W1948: 0.37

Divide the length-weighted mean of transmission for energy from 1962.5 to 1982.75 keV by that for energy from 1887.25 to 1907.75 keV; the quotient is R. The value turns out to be 0.64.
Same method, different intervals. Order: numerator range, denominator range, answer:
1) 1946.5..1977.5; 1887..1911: 0.57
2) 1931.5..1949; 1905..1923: 0.51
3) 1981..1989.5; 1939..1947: 1.64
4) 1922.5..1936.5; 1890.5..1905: 0.72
